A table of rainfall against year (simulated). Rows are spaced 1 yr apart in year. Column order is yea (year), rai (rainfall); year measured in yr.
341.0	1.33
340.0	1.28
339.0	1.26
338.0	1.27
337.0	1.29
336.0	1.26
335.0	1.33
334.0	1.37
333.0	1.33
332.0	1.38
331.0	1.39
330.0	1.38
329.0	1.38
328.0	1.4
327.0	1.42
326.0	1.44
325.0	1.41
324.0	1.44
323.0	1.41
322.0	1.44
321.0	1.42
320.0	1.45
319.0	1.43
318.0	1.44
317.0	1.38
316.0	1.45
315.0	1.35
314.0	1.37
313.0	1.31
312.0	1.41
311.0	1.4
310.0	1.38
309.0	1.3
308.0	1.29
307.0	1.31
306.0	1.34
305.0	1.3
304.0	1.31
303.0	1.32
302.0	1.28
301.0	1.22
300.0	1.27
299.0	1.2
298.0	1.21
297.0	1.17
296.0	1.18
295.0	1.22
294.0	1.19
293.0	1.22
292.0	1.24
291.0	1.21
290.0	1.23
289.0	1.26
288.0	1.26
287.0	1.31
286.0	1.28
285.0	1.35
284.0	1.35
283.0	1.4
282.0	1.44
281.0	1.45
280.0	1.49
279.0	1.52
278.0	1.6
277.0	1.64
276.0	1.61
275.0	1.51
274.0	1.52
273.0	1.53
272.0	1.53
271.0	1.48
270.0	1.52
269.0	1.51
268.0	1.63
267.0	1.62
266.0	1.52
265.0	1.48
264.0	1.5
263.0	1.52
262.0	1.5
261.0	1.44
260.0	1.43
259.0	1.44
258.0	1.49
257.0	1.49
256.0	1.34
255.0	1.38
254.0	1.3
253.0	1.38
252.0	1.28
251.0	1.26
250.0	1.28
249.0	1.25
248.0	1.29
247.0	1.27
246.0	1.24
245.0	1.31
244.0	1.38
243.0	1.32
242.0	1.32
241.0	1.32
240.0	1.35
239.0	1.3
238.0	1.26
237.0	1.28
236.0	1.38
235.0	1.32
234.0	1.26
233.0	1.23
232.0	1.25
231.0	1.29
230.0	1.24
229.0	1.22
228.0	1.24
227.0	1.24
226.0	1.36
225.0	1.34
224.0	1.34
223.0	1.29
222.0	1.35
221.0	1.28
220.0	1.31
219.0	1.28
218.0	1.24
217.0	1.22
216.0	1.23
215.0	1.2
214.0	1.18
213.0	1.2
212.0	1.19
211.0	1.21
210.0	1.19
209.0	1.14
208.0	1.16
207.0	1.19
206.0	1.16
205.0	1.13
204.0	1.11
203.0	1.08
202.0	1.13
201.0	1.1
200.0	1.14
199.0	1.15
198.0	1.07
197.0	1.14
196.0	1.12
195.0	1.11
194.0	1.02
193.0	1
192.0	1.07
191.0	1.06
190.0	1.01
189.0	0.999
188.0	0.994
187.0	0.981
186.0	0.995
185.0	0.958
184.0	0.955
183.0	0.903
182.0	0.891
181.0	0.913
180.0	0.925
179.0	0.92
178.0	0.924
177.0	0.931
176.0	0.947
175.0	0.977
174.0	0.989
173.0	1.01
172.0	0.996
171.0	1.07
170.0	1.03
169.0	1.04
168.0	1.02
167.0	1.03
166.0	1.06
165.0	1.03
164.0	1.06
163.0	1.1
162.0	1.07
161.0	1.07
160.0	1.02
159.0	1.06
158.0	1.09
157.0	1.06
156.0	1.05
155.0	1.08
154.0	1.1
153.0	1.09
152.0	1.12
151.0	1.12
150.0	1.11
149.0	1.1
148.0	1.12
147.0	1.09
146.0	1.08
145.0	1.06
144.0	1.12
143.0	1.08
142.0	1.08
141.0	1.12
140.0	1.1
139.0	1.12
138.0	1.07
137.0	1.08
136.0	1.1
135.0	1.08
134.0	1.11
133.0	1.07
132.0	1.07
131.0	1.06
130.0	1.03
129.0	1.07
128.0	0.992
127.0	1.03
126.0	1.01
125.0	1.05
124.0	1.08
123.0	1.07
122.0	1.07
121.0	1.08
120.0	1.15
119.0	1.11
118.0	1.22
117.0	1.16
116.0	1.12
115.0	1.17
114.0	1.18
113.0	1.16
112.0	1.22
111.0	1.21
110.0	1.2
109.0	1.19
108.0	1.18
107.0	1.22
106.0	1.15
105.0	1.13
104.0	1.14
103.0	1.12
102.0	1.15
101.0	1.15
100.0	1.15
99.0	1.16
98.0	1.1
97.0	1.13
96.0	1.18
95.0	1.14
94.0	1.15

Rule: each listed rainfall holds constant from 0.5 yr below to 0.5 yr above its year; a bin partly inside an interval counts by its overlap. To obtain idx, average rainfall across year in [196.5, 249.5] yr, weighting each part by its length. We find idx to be 1.24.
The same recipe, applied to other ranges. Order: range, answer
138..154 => 1.1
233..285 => 1.41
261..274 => 1.52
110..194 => 1.06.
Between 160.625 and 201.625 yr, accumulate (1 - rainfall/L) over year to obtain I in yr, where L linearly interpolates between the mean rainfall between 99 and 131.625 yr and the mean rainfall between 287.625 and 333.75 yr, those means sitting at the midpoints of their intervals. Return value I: 6.0 yr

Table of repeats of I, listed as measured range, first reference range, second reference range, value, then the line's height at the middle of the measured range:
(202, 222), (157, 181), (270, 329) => -1.2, 1.13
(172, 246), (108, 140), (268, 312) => 5.2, 1.24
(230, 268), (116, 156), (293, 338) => -3.5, 1.25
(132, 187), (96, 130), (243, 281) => 8.2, 1.23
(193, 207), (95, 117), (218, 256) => 1.6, 1.26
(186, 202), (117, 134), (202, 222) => 1.5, 1.17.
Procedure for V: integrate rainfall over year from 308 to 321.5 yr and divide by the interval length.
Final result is 1.39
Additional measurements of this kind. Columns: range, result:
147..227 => 1.09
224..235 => 1.27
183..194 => 0.998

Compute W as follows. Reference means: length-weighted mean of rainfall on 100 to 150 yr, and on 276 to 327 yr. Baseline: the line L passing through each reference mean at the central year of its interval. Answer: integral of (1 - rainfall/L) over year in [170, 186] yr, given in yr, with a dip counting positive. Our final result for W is 3.1 yr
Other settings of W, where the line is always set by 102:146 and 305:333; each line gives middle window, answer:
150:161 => 0.7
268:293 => -1.8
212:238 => -0.3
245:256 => 0.0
